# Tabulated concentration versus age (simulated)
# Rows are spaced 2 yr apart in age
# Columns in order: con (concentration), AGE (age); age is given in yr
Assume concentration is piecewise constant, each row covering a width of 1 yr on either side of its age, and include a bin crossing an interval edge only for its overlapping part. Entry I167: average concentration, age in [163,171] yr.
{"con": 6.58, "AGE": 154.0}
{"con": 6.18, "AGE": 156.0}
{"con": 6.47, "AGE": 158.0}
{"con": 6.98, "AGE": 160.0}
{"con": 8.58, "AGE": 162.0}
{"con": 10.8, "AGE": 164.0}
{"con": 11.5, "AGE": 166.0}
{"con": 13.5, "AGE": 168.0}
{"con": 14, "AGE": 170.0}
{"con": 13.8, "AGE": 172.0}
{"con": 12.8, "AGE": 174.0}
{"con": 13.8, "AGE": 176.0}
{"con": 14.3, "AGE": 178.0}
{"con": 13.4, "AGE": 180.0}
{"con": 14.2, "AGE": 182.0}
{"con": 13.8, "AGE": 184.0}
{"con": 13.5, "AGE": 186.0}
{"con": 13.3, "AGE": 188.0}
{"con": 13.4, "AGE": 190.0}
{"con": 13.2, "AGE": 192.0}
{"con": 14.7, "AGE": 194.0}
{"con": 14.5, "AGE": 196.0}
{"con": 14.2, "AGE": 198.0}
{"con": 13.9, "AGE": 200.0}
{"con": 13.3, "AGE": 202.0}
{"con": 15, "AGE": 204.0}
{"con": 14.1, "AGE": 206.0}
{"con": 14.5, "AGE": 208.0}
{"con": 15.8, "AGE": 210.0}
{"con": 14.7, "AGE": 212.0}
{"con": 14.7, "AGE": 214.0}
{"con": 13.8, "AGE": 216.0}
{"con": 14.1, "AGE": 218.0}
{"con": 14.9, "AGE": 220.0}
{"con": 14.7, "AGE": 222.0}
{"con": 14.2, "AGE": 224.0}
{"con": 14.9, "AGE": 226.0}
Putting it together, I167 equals 12.4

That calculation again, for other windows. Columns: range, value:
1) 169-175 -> 13.5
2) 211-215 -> 14.7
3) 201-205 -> 14.2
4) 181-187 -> 13.8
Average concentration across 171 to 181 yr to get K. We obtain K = 13.6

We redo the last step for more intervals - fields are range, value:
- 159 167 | 9.46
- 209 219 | 14.6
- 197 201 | 14.1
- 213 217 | 14.2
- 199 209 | 14.2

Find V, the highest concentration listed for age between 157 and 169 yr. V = 13.5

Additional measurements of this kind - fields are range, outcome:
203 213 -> 15.8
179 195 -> 14.7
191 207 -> 15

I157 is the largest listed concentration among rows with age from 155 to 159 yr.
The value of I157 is 6.47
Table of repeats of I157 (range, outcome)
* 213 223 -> 14.9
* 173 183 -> 14.3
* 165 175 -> 14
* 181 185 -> 14.2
